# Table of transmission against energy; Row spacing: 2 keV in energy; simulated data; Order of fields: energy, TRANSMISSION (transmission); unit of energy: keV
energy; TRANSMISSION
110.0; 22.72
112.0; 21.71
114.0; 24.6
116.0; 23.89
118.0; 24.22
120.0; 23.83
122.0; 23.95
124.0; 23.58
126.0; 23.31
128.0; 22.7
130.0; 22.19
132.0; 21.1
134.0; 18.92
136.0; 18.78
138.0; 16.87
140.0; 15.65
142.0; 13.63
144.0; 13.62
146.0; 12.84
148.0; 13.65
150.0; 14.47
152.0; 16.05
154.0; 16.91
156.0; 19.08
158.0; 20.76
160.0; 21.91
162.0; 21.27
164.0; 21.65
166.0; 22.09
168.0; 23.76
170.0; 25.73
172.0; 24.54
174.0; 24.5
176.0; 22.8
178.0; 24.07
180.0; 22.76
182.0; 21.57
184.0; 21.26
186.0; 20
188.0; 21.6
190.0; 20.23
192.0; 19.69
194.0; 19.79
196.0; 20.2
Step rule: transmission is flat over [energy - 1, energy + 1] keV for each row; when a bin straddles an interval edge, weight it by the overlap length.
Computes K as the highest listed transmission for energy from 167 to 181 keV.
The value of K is 25.73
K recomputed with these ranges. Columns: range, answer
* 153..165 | 21.91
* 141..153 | 16.05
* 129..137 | 22.19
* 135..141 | 18.78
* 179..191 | 22.76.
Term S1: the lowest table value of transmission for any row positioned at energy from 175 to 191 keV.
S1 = 20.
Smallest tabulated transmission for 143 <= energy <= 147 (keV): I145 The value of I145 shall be 12.84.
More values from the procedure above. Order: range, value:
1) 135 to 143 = 13.63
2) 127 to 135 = 18.92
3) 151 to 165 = 16.05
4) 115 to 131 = 22.19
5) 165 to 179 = 22.09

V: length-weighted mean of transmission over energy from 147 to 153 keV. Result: 14.7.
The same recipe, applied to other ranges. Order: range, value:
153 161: 19.7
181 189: 21.1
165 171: 23.9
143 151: 13.6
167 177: 24.3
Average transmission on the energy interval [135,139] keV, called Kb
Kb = 17.8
